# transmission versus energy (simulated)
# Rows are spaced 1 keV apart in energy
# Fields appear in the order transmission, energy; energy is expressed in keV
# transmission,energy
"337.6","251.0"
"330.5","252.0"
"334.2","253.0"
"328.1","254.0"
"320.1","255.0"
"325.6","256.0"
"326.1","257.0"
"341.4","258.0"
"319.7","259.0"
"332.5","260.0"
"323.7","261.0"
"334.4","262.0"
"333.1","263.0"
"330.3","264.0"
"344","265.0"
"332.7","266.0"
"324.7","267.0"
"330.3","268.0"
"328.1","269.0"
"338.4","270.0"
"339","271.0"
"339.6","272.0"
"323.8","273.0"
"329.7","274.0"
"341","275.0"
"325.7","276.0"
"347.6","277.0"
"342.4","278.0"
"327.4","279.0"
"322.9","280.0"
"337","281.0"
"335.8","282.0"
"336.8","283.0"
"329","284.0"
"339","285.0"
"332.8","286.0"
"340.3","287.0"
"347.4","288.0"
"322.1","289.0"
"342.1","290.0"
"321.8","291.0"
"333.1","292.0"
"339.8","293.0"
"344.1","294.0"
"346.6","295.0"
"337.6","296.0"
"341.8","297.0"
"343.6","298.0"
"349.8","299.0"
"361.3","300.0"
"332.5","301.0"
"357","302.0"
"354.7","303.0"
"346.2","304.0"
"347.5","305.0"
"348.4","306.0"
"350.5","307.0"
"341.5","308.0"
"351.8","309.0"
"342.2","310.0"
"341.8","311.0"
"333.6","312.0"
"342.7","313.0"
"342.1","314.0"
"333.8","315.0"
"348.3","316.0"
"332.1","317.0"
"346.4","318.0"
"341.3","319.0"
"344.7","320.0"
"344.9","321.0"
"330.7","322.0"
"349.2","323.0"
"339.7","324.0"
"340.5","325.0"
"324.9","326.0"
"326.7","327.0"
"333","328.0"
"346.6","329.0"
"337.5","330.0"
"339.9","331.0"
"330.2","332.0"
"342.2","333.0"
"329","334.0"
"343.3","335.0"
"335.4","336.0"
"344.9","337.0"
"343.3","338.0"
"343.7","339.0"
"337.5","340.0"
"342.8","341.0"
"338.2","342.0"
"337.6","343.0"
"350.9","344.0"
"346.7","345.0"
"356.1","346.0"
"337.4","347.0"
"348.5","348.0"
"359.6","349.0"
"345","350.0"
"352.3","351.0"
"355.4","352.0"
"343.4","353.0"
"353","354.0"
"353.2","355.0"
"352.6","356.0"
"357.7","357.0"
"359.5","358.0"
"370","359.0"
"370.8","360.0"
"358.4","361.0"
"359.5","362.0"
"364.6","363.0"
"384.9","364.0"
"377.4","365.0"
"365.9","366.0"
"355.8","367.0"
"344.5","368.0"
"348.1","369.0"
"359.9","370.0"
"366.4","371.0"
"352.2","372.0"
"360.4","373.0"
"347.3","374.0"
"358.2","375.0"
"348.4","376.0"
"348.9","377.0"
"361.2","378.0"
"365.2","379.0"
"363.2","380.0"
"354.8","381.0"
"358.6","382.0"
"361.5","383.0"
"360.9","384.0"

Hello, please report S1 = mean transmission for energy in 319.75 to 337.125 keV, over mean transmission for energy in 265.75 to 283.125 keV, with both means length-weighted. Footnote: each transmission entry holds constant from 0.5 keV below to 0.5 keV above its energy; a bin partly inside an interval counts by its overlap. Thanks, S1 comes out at 1.01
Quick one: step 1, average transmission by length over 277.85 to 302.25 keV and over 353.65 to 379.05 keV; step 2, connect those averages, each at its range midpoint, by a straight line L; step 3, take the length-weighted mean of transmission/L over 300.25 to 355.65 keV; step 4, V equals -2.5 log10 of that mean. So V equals 0.02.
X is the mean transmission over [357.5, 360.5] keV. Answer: 367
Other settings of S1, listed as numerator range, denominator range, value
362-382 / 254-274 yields 1.09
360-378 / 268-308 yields 1.06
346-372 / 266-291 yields 1.07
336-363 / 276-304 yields 1.03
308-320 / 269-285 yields 1.02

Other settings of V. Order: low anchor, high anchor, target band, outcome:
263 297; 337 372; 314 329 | 0.02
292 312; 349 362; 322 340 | 0.04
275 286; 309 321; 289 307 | -0.02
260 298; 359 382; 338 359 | 0.02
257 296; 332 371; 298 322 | -0.01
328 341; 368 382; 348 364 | -0.03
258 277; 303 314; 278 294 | 0.01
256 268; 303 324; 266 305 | 0.00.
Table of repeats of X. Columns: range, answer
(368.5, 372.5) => 357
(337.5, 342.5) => 341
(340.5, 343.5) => 340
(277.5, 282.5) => 333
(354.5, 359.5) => 359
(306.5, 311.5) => 346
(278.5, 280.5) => 325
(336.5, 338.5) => 344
